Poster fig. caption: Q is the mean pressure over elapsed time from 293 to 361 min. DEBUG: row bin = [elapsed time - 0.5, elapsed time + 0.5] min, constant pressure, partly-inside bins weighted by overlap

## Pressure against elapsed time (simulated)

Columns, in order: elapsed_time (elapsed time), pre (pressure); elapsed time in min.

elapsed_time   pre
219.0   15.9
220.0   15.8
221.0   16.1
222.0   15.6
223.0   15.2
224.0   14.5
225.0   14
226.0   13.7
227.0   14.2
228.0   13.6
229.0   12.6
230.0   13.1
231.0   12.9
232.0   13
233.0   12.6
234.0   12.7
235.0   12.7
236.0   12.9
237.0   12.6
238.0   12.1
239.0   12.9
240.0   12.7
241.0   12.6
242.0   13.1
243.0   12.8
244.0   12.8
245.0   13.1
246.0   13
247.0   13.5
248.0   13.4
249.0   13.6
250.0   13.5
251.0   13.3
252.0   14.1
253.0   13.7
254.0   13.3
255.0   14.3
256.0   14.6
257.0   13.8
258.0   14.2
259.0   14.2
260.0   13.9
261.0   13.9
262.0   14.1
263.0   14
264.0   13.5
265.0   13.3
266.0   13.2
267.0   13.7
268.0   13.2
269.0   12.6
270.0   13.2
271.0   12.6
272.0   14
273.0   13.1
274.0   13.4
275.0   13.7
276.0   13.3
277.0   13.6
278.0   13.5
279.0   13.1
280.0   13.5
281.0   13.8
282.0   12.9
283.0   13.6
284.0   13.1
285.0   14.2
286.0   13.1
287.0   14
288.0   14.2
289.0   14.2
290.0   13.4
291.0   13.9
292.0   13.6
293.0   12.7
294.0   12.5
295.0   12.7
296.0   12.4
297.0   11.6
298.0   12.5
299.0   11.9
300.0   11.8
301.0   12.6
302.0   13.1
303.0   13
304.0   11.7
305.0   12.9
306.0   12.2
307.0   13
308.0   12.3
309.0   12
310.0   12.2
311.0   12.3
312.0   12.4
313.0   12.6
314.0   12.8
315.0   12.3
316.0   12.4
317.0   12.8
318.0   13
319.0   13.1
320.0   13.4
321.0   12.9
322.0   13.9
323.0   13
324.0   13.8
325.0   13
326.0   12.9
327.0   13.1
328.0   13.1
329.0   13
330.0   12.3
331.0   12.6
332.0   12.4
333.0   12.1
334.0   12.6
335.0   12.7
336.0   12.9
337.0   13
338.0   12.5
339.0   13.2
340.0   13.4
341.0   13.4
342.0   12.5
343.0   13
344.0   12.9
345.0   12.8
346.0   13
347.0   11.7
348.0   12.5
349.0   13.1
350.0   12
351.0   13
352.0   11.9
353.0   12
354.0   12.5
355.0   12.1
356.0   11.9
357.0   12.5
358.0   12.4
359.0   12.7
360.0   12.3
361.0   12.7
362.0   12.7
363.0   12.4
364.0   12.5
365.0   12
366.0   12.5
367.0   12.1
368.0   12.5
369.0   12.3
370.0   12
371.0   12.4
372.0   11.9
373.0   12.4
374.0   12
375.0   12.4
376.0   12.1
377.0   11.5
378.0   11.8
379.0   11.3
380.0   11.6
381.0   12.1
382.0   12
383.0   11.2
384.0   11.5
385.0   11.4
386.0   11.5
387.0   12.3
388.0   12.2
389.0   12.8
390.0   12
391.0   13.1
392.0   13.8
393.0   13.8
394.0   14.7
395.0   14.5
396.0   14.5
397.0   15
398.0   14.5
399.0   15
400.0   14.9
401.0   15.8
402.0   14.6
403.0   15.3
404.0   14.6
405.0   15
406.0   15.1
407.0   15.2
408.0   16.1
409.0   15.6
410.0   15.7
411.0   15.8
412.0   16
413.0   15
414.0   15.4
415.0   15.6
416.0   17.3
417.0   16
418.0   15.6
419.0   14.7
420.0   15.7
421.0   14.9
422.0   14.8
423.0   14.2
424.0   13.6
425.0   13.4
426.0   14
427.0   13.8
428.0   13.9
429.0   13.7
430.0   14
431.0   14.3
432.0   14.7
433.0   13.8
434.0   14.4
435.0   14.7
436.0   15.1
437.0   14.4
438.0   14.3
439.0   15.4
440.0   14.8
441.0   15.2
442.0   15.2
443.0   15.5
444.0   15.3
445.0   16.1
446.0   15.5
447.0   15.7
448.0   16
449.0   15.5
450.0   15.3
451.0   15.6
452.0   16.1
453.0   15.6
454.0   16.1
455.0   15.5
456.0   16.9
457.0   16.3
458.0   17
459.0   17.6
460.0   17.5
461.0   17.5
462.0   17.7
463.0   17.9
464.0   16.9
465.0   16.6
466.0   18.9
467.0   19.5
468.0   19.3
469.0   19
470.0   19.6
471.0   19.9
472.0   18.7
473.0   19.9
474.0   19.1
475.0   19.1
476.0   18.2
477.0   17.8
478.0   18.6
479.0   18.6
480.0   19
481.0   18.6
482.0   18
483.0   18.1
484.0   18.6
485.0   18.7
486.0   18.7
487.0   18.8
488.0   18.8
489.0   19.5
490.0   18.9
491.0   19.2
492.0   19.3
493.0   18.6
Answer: 12.6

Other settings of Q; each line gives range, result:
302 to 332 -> 12.8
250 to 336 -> 13.1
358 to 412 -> 13.2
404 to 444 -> 14.9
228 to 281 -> 13.3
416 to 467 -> 15.5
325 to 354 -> 12.7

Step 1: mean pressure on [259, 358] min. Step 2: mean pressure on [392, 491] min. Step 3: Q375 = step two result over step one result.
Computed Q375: 1.25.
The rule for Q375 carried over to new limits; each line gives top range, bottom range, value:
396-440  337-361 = 1.18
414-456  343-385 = 1.23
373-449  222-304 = 1.07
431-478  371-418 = 1.21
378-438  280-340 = 1.10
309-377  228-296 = 0.94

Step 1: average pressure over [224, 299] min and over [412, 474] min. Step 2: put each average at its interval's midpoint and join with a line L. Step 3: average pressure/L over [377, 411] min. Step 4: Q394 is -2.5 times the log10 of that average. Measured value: 0.12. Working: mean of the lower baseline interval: 13.3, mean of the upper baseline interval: 16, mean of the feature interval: 13.7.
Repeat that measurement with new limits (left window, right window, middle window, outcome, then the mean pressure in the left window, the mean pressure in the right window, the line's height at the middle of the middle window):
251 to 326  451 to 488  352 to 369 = 0.22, 13.2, 18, 15.1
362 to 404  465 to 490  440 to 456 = 0.09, 12.9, 18.8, 17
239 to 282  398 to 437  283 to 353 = 0.10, 13.5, 14.9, 14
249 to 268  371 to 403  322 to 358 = 0.05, 13.8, 12.9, 13.3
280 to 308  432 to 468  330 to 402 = 0.14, 13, 16.1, 14.4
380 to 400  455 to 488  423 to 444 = 0.10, 13.1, 18.3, 15.9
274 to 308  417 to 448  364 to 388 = 0.18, 13.1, 14.7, 14.1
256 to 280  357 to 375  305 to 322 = 0.03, 13.5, 12.3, 13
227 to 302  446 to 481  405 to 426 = 0.09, 13.3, 17.6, 16.5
